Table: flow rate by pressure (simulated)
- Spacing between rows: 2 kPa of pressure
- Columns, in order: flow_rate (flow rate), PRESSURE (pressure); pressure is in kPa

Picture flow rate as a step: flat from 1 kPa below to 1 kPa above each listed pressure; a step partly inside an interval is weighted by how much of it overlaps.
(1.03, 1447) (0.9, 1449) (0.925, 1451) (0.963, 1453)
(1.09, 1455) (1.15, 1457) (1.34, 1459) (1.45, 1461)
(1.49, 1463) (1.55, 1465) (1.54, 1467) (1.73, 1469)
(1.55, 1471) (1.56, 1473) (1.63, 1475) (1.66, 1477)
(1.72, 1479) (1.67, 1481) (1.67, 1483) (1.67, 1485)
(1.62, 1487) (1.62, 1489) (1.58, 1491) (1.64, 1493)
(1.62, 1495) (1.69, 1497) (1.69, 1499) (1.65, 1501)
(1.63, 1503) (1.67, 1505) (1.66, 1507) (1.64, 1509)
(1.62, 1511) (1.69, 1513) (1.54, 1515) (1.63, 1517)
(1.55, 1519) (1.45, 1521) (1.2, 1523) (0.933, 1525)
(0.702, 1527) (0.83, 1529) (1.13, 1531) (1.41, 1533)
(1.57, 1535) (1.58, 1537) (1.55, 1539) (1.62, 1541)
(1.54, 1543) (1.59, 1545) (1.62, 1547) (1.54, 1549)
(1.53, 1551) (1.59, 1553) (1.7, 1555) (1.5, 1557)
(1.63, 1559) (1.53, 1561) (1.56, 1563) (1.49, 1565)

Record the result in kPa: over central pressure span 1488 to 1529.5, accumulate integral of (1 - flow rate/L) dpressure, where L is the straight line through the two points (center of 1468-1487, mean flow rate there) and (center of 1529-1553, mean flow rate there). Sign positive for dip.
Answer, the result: 2.1 kPa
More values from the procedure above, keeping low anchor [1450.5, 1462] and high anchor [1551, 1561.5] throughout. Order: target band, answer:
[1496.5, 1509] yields -2.8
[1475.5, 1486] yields -3.4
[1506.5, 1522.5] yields -2.0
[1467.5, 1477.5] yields -3.2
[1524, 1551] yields 2.7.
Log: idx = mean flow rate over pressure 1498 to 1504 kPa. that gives 1.66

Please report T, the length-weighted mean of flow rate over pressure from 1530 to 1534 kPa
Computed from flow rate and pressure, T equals 1.27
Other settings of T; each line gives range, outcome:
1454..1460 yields 1.19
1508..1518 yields 1.62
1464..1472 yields 1.59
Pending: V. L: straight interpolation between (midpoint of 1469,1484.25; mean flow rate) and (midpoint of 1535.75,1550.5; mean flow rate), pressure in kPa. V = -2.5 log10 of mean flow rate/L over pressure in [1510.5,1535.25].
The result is 0.21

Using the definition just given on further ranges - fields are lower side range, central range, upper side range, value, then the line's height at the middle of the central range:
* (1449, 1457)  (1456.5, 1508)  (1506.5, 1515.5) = -0.22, 1.32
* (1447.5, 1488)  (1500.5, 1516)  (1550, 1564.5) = -0.10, 1.5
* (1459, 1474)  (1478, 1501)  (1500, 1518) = -0.04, 1.59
